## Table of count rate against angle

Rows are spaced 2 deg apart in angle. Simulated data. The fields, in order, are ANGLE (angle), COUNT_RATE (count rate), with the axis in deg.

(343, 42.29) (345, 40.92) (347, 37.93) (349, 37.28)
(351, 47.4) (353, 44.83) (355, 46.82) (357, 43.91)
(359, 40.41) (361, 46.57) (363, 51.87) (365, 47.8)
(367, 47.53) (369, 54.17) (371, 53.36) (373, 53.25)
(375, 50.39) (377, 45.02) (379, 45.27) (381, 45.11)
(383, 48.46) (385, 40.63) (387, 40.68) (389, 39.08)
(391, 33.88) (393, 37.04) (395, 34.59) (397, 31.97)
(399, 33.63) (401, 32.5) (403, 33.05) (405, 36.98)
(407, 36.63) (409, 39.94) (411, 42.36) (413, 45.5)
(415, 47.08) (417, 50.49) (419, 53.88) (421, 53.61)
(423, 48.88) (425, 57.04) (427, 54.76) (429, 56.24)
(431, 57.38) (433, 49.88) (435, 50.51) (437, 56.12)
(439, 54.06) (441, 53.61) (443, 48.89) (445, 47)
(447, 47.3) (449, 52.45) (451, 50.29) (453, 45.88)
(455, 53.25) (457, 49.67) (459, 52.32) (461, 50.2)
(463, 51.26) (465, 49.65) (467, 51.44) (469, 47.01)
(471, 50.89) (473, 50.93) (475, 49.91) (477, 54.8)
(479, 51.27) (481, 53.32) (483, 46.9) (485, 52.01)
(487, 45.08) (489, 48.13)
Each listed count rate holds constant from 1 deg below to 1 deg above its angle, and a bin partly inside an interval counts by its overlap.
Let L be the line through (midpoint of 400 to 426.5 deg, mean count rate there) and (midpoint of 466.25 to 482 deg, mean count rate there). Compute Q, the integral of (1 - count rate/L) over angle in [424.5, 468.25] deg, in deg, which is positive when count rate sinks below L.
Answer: -3.2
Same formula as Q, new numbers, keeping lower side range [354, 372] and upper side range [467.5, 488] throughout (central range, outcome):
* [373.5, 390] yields 1.30 deg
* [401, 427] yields 1.98 deg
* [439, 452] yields -0.16 deg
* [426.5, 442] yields -1.46 deg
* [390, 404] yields 4.28 deg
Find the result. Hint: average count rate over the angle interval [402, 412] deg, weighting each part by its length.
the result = 37.8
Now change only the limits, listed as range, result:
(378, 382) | 45.2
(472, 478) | 51.9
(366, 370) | 50.9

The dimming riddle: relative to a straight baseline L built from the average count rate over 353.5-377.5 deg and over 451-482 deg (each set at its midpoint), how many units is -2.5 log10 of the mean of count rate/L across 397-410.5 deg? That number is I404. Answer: 0.36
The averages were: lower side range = 48.4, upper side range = 50.8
